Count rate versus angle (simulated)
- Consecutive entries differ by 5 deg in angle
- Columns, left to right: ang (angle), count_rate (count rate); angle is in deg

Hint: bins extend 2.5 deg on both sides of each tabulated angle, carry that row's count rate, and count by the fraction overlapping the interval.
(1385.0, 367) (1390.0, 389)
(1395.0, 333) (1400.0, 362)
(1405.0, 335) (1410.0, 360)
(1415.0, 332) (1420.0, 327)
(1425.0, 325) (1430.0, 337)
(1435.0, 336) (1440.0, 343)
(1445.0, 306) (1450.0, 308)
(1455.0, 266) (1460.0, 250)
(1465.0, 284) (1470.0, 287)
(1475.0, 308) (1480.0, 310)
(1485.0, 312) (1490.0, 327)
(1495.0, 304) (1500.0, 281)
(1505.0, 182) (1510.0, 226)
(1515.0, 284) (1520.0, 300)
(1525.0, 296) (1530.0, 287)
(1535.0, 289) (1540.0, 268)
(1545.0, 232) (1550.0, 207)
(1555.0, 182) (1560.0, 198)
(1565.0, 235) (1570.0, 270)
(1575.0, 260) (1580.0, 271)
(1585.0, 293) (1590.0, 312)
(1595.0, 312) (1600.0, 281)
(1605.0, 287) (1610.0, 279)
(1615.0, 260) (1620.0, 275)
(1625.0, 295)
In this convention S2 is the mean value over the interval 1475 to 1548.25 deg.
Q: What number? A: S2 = 279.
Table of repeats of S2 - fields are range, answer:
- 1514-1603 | 265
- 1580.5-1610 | 294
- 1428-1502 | 304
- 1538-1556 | 224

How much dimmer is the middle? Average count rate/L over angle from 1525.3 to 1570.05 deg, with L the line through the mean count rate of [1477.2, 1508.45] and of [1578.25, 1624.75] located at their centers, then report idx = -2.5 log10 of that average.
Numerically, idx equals 0.18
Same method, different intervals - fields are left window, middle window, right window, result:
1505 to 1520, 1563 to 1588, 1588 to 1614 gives 0.05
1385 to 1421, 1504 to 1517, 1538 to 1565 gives 0.09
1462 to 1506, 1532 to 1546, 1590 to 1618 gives 0.09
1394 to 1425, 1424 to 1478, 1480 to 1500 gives 0.07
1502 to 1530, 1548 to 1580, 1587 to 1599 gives 0.26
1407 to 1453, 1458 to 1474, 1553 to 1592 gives 0.12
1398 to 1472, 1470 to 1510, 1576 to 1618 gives 0.08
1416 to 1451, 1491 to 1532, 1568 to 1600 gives 0.13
